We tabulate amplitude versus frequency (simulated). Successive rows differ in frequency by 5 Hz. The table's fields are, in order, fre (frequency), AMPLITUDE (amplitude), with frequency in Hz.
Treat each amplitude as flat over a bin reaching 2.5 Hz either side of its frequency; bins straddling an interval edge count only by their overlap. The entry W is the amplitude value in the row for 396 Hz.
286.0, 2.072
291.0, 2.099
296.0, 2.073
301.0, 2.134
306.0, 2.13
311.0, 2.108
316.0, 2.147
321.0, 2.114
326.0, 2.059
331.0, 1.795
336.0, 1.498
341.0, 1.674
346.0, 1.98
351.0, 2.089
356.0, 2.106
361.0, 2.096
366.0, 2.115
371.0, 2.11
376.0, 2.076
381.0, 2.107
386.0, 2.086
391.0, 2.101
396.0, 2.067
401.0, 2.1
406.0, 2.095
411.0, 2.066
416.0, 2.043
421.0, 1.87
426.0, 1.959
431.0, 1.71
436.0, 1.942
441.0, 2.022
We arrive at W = 2.067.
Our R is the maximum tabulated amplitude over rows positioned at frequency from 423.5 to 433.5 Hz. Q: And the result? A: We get 1.959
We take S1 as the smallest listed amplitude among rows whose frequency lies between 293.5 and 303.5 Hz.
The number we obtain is 2.073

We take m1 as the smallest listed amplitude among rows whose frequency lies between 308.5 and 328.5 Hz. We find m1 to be 2.059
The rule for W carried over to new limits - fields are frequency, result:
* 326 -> 2.059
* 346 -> 1.98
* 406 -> 2.095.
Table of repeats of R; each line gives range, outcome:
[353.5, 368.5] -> 2.115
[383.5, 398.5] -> 2.101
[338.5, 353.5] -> 2.089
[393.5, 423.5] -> 2.1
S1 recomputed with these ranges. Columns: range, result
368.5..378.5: 2.076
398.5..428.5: 1.87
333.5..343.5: 1.498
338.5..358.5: 1.674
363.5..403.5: 2.067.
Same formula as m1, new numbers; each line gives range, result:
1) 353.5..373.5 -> 2.096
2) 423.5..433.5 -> 1.71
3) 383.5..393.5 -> 2.086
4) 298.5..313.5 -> 2.108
